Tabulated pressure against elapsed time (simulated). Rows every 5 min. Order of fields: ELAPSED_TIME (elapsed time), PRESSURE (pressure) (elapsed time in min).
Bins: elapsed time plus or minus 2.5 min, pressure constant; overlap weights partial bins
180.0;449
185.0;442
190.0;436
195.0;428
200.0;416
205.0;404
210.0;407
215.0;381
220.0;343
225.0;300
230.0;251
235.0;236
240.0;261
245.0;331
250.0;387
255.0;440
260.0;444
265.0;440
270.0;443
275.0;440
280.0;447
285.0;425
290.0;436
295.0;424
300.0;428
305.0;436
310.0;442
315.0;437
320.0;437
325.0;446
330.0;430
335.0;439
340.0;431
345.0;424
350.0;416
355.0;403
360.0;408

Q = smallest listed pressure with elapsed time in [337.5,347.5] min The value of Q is 424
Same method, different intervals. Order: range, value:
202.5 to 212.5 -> 404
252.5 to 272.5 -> 440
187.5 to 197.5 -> 428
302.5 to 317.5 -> 436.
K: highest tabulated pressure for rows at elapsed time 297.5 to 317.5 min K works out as 442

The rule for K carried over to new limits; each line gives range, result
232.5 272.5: 444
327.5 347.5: 439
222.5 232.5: 300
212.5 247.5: 381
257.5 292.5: 447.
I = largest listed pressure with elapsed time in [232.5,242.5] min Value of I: 261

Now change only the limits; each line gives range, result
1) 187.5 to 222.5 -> 436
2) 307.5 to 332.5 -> 446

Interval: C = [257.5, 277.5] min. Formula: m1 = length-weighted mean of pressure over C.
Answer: 442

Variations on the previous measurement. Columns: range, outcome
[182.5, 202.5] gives 430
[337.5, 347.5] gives 428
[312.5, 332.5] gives 438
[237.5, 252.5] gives 326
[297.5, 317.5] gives 436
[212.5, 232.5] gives 319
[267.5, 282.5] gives 443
